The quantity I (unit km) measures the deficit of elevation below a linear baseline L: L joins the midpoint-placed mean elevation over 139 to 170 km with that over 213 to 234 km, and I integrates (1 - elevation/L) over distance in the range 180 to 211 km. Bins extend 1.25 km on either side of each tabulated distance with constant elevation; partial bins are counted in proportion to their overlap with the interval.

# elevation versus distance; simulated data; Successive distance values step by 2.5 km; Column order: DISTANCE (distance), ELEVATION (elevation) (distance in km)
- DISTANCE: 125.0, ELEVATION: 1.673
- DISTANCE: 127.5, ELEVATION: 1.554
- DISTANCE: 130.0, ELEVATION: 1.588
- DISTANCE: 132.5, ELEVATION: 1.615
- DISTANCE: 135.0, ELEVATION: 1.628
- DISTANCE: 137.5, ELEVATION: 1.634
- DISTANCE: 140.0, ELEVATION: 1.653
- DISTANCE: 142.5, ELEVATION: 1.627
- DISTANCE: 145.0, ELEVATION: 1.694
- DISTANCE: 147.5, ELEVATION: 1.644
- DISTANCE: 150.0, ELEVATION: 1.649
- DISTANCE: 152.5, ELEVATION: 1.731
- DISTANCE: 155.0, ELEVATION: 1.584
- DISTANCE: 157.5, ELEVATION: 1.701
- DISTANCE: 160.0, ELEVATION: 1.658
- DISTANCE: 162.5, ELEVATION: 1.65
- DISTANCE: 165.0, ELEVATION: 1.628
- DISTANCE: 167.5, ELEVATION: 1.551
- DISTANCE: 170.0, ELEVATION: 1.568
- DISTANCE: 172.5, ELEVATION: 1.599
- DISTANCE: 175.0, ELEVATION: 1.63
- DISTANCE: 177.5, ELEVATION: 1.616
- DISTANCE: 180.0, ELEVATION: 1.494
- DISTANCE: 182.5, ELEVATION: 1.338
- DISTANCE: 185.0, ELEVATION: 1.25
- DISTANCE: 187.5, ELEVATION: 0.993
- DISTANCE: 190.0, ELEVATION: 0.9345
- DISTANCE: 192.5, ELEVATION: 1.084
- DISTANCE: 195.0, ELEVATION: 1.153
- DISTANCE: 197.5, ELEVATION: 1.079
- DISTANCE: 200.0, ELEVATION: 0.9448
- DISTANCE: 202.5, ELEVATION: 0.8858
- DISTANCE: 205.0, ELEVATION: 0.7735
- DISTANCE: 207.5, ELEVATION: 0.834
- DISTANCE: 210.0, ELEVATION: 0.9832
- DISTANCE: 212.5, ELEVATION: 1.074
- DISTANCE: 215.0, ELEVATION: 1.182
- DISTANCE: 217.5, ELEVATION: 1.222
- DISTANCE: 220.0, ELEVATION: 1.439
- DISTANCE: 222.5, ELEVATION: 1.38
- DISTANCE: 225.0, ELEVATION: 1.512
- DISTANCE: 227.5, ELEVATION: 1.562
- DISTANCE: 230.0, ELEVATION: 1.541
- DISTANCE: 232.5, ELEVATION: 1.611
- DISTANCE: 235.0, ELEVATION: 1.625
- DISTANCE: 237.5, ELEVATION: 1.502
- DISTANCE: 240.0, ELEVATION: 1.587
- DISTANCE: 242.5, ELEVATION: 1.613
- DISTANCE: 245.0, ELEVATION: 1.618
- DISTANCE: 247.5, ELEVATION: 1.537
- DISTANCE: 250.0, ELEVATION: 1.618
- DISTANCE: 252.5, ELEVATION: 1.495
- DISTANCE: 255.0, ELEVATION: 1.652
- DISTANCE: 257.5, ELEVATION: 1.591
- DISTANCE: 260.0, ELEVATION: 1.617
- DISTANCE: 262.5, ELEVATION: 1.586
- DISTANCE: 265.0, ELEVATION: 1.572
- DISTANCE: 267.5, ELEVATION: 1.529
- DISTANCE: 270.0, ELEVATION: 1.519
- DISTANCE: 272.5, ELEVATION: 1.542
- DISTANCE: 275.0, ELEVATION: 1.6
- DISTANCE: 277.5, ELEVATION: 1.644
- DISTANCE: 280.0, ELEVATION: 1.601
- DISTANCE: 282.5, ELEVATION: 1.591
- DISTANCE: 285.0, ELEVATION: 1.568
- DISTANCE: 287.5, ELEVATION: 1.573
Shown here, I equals 9.7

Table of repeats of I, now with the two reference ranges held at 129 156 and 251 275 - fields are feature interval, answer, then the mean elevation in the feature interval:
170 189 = 2.3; 1.42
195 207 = 5.0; 0.94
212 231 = 2.6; 1.37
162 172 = 0.2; 1.6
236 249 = 0.1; 1.57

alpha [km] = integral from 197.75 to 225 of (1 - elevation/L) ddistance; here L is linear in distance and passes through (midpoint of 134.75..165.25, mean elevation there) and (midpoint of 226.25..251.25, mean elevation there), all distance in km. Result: 8.7 km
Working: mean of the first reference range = 1.65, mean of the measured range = 1.09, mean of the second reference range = 1.58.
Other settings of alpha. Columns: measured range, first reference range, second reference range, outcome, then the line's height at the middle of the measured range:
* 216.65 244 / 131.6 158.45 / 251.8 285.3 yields 1.5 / 1.6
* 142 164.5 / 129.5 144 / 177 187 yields -1.8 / 1.54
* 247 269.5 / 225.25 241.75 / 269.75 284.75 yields 0.0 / 1.58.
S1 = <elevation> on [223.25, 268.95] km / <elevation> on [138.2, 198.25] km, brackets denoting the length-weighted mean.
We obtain 1.06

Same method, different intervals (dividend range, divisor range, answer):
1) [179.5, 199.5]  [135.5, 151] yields 0.69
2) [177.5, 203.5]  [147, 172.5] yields 0.70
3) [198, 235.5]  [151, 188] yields 0.79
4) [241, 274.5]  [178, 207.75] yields 1.45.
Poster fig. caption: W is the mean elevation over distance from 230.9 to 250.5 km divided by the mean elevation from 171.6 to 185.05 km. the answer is 1.05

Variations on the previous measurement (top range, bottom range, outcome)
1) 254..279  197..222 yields 1.51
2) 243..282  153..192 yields 1.07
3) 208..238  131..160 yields 0.83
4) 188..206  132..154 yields 0.59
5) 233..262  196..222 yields 1.51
